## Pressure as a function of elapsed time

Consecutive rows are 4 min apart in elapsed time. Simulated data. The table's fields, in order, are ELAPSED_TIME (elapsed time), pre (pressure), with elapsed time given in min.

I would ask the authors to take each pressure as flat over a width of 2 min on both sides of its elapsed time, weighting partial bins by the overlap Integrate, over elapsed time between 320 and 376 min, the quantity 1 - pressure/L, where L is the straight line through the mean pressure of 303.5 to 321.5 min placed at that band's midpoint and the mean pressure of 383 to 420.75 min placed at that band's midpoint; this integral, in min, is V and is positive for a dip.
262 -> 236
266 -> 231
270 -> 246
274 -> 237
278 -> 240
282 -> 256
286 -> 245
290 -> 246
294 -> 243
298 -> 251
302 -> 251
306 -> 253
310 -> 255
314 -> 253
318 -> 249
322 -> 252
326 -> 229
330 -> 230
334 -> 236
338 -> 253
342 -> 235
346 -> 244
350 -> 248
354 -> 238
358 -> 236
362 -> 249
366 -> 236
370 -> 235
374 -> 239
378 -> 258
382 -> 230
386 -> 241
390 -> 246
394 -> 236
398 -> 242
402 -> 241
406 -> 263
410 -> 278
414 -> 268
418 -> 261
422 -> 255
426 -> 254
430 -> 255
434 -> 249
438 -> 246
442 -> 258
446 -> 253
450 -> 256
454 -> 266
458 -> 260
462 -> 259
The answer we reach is 2.7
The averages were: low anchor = 252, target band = 240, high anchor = 252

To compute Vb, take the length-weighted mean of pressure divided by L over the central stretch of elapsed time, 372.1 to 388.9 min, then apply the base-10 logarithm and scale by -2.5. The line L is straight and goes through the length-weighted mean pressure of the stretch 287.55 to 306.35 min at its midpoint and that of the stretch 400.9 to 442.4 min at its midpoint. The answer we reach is 0.05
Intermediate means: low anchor 248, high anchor 257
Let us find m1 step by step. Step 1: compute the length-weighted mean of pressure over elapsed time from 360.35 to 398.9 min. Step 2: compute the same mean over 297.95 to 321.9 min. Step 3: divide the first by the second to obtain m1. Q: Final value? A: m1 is 0.96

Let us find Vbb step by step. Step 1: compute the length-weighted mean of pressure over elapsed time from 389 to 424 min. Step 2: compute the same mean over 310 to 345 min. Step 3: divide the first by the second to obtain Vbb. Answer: 1.0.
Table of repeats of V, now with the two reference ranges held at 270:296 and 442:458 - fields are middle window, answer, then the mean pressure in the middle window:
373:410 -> 1.1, 246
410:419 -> -0.4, 268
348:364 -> 0.5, 243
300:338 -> 0.3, 246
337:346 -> 0.2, 243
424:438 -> 0.3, 252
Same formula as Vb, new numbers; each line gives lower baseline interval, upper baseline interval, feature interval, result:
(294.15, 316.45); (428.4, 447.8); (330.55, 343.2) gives 0.05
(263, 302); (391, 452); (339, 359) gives 0.03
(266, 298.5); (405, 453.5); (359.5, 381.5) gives 0.05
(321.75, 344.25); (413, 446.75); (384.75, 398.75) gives 0.03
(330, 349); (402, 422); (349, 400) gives 0.05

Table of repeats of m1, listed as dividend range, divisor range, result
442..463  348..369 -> 1.07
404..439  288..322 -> 1.04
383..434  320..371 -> 1.05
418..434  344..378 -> 1.05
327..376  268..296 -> 0.98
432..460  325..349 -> 1.07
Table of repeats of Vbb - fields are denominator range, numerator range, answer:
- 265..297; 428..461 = 1.05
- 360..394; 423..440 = 1.04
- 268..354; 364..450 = 1.02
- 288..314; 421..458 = 1.02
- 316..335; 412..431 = 1.08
